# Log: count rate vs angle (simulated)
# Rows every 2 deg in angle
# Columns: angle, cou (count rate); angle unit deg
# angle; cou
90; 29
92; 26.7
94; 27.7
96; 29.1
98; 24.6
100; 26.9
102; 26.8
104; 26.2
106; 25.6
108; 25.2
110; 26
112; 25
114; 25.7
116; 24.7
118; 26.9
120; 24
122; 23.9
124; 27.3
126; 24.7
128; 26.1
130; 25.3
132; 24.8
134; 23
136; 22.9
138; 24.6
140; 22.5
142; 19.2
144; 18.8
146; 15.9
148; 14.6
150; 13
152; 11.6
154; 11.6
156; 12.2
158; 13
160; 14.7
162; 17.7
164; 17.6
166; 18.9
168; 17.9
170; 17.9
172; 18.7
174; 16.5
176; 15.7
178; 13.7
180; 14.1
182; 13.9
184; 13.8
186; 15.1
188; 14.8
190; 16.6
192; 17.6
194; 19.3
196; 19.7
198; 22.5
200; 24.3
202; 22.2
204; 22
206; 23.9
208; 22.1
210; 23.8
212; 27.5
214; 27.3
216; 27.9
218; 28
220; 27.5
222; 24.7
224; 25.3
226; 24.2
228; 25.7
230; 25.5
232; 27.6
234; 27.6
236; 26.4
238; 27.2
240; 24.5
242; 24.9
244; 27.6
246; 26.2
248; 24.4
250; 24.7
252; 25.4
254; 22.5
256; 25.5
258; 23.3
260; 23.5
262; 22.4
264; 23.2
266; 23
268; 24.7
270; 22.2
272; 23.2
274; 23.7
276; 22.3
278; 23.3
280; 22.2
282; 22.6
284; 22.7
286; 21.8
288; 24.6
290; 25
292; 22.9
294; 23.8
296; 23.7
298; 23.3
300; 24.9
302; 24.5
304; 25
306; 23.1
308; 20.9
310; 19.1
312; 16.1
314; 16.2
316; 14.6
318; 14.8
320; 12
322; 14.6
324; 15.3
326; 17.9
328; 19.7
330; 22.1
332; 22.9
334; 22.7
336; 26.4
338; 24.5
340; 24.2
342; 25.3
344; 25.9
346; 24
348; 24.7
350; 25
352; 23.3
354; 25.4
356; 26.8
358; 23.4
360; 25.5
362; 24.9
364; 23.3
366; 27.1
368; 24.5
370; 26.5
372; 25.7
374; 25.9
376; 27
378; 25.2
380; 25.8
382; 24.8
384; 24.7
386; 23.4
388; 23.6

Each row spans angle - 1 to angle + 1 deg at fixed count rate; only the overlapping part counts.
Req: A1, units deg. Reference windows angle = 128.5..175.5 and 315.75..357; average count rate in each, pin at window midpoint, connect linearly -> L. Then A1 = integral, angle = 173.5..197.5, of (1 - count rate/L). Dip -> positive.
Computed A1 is 3.4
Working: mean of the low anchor 18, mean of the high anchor 21.7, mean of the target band 16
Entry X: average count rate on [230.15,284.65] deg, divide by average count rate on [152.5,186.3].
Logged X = 1.58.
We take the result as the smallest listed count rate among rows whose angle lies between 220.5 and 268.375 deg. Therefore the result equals 22.4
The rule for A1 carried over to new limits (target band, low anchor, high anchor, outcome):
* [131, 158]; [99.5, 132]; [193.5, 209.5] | 7.3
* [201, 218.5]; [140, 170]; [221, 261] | -2.4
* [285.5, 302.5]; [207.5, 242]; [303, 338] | -2.3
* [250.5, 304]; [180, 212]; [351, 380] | -2.9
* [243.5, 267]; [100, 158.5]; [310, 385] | -2.0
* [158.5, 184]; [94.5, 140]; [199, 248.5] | 9.2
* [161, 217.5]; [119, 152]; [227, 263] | 9.7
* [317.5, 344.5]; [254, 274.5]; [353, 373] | 4.5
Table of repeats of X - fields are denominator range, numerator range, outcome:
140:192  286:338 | 1.32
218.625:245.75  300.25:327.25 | 0.70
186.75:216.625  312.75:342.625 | 0.89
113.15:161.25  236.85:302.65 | 1.17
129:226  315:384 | 1.18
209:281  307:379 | 0.89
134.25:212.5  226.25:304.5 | 1.35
